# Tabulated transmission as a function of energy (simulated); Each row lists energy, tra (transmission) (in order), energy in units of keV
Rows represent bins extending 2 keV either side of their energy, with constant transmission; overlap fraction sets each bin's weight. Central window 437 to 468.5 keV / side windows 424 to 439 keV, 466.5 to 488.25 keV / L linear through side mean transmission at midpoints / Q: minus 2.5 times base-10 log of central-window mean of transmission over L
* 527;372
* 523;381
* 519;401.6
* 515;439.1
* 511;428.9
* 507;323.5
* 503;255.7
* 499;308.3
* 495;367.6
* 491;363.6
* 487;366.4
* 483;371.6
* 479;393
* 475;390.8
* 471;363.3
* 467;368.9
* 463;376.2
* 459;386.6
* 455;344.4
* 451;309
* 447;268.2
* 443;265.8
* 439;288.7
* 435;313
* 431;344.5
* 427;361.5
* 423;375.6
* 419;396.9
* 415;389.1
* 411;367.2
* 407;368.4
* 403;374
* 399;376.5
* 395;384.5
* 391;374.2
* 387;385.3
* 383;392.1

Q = 0.096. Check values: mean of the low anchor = 335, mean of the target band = 325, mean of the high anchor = 376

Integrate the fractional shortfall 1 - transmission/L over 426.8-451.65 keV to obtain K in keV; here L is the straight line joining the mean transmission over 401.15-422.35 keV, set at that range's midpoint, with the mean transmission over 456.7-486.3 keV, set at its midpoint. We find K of 4.9 keV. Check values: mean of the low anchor 379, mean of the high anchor 378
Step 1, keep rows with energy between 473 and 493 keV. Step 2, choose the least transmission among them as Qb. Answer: 363.6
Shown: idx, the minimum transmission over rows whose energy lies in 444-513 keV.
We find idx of 255.7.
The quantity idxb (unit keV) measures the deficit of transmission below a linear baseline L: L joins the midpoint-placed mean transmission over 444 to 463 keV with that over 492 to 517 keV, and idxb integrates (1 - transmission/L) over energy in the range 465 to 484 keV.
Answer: -2.1 keV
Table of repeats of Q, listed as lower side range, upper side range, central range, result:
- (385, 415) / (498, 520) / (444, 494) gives 0.027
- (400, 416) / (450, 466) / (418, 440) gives 0.062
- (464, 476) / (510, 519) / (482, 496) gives 0.083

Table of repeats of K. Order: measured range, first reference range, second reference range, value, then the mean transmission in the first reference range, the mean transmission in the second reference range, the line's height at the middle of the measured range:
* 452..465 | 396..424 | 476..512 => 0.0 keV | 379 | 352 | 363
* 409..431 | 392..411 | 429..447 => -2.5 keV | 375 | 299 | 336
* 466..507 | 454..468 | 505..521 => 3.3 keV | 371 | 398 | 384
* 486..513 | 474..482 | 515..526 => 3.4 keV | 390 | 398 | 394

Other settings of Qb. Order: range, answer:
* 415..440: 288.7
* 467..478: 363.3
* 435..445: 265.8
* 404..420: 367.2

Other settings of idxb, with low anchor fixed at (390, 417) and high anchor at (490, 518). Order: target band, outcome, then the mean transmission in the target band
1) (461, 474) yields -0.26 keV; 371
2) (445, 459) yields 1.84 keV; 319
